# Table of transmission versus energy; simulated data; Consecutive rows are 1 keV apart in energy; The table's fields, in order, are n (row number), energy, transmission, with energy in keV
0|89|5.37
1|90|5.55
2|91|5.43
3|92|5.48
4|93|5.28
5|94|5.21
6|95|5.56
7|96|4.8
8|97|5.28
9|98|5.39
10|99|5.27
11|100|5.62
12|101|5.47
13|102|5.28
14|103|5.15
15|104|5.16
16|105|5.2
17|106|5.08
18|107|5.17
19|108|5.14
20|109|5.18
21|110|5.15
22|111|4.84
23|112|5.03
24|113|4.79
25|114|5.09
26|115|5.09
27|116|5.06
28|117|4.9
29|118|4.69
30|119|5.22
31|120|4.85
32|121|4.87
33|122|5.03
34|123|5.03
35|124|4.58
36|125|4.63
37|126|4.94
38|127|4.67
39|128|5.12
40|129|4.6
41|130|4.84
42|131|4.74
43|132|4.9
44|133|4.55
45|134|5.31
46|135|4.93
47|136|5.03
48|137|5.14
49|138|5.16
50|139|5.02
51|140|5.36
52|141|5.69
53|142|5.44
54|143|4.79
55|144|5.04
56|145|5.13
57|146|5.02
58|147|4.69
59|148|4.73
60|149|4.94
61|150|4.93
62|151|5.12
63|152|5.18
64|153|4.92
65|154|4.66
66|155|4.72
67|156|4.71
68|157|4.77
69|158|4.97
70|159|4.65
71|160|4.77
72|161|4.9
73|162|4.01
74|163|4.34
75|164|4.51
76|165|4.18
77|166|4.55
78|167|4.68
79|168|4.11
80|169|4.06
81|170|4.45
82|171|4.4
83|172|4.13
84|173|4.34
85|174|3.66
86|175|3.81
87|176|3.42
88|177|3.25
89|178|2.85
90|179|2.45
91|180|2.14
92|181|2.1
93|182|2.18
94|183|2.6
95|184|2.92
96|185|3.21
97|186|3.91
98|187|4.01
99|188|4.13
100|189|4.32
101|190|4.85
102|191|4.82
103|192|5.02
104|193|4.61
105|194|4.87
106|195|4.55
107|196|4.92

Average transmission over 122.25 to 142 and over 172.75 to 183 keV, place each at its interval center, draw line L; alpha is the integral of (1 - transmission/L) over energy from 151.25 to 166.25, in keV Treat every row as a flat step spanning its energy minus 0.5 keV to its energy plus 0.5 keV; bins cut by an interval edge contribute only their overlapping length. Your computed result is -3.4 keV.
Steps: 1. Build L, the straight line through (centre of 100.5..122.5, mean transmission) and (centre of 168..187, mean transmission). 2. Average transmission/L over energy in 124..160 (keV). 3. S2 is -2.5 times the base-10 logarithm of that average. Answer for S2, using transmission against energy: -0.16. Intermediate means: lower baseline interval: 5.07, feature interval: 4.94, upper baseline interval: 3.37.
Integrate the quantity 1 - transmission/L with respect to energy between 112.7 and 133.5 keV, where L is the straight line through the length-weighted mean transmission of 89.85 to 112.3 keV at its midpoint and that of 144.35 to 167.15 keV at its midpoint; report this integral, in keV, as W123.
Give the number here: 0.7 keV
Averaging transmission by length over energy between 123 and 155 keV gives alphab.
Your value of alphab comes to 4.96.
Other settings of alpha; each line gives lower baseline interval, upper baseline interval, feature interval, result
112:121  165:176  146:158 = -1.1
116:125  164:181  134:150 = -2.4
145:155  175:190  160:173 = -1.1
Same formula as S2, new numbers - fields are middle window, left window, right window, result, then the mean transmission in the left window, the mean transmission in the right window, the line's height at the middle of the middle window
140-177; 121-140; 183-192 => -0.03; 4.91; 4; 4.46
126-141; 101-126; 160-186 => -0.10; 5.02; 3.68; 4.57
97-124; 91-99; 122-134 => -0.01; 5.29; 4.81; 5.07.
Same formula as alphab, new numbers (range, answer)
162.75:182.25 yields 3.69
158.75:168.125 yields 4.48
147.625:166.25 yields 4.72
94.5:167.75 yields 4.96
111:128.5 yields 4.91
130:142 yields 5.08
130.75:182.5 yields 4.45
